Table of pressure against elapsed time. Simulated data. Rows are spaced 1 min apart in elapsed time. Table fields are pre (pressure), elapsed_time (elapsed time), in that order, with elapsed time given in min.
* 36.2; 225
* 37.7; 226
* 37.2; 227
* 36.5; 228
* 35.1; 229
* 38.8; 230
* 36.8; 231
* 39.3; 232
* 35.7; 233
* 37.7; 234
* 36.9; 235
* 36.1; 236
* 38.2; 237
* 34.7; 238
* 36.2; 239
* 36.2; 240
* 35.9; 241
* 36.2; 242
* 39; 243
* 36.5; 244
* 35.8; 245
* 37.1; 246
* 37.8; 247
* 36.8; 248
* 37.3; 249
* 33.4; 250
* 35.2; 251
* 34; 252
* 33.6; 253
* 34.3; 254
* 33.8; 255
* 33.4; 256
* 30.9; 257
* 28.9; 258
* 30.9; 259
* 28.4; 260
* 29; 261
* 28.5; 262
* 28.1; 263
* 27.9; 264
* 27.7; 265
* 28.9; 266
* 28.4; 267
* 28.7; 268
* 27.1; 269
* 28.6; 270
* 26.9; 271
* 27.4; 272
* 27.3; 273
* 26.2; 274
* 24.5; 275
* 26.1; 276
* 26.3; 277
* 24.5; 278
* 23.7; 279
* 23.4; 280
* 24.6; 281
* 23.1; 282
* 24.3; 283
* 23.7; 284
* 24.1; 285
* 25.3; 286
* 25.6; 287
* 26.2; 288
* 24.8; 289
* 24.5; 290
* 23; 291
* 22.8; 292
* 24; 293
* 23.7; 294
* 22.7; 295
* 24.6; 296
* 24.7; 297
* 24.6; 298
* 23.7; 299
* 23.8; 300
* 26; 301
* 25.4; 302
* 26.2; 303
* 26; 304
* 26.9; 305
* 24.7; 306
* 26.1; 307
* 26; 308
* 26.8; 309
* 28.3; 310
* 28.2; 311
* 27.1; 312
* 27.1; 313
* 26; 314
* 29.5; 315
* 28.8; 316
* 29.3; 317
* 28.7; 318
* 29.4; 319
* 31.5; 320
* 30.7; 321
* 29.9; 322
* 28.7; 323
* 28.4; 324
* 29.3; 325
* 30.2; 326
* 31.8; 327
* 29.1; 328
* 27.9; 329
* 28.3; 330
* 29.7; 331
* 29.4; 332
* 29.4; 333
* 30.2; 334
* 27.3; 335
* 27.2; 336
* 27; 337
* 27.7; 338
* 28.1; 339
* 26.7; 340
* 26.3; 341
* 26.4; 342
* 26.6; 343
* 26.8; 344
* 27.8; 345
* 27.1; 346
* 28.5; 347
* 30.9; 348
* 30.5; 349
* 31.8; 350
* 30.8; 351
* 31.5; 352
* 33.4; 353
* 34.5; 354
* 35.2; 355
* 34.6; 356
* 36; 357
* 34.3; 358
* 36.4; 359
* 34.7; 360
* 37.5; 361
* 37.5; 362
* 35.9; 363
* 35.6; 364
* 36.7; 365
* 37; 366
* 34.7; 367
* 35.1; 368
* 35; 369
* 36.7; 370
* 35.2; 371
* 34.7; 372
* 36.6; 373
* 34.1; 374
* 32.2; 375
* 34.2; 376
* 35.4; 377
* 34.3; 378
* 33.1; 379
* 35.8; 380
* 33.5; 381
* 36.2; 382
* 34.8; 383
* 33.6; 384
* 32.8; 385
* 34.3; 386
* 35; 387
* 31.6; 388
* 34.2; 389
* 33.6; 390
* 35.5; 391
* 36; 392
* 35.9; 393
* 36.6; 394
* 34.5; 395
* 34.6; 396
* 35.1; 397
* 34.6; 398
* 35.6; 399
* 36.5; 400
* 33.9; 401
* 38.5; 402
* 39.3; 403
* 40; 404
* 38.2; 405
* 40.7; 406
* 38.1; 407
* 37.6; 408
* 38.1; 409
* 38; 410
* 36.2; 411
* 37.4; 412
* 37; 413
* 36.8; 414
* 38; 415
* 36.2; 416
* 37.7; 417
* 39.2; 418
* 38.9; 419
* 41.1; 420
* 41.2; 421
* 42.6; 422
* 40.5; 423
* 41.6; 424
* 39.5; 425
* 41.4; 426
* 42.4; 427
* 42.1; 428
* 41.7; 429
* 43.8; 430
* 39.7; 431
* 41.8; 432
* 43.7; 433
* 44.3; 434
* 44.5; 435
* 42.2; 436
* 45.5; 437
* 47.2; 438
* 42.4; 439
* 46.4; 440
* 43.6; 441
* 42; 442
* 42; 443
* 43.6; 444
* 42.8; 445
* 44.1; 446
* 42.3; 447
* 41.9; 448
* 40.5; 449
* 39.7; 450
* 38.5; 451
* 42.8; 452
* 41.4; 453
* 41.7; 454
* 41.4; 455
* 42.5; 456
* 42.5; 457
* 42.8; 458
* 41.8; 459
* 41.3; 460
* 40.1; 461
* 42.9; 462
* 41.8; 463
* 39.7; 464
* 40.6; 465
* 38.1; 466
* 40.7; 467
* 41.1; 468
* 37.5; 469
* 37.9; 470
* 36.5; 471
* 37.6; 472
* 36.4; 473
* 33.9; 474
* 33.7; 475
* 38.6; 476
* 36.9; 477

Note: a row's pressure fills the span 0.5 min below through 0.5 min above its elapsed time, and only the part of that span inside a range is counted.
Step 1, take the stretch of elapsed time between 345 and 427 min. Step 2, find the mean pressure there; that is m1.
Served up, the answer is 35.8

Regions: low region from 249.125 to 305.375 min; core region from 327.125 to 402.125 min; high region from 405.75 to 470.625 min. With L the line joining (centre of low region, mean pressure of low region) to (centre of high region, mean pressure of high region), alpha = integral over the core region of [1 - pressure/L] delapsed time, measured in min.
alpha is 3.9 min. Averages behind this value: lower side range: 27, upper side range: 41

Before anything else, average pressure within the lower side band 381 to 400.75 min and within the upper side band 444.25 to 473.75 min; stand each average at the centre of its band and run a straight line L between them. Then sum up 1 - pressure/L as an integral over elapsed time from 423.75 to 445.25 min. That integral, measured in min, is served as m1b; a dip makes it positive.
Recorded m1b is -2.47 min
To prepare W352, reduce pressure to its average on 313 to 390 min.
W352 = 31.8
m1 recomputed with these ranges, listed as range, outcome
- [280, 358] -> 27.6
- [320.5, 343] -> 28.6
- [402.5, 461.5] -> 41.1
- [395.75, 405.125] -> 36.6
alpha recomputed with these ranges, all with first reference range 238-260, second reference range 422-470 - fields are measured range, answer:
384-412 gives 2.86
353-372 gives 1.60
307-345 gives 9.33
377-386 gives 1.19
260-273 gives 2.69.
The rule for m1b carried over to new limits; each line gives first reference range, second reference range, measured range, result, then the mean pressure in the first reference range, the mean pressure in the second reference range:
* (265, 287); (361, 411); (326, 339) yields 0.9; 25.9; 35.7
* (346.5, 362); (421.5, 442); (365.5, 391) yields 1.3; 33.5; 42.8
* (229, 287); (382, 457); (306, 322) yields 2.8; 31.2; 39.3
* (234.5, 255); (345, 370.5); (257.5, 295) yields 9.9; 36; 34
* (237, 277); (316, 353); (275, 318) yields 6.9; 31.7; 29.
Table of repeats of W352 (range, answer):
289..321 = 26.2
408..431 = 39.6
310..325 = 28.8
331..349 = 28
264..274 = 27.8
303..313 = 26.7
